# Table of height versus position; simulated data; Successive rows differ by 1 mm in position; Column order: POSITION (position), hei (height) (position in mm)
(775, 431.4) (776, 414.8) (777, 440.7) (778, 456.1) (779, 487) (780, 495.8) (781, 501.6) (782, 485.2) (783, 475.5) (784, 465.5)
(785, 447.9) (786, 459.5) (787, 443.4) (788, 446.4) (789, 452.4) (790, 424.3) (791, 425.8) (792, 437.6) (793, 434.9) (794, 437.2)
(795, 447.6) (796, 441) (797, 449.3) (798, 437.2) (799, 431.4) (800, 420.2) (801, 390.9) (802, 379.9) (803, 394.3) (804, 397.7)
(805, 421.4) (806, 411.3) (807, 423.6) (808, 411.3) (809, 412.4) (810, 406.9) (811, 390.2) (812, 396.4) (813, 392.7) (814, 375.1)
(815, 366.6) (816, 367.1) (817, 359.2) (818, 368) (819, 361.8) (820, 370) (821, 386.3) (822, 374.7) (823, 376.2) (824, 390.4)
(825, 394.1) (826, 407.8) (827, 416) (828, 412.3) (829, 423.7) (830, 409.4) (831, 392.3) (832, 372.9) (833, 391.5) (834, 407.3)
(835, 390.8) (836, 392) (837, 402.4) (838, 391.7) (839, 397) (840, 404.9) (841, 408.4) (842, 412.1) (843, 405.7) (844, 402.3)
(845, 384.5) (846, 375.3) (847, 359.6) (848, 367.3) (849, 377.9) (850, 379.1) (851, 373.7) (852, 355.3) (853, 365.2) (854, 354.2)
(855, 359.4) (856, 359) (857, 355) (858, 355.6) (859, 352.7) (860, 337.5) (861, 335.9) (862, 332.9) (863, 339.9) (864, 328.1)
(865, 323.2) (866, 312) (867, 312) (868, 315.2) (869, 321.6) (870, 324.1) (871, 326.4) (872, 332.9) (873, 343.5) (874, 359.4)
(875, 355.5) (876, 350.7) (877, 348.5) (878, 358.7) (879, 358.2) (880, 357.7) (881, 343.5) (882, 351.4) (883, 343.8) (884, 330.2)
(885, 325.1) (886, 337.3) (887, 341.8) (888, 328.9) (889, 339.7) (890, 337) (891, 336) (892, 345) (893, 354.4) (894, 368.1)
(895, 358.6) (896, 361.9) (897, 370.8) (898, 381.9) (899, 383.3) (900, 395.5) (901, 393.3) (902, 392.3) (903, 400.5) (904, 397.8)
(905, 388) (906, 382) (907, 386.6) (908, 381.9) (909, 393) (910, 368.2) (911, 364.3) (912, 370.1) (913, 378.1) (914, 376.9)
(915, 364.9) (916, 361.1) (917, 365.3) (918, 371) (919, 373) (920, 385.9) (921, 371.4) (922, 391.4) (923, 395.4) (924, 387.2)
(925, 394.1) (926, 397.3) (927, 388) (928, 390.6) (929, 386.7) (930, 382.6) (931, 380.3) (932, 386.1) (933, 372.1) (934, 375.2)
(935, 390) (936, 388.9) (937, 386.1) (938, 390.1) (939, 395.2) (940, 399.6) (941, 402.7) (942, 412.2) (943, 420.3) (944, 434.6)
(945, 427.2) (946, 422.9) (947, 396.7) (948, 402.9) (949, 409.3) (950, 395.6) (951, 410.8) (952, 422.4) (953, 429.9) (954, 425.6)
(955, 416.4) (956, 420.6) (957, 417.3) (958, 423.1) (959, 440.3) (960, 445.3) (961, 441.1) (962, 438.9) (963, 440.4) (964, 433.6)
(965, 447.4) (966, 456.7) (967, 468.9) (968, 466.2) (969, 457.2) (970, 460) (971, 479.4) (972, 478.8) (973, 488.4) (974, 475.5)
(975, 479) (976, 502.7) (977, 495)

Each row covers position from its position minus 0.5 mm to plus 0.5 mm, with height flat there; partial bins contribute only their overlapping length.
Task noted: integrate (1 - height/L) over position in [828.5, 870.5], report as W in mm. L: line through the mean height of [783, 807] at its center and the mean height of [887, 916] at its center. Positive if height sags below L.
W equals 3.4 mm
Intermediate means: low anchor 431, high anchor 371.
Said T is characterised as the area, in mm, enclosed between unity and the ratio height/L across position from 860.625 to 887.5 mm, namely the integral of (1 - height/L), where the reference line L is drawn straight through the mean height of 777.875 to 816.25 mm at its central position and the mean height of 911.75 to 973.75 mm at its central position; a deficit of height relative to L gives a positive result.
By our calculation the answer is 5.3 mm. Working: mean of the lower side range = 429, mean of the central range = 337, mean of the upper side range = 411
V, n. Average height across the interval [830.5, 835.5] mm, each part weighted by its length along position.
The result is 391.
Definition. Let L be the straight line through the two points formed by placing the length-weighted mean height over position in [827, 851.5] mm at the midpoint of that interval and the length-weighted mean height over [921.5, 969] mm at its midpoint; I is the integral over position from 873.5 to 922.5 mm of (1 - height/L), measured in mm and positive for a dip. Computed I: 4.7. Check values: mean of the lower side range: 394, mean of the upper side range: 412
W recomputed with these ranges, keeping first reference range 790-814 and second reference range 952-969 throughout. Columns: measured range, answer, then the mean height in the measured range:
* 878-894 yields 3.2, 343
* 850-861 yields 1.7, 357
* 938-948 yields 0.6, 411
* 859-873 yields 3.2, 328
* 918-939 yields 2.3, 386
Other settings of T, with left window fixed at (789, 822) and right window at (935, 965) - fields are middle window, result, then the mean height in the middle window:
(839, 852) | 0.7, 387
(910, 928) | 1.6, 379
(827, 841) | 0.3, 400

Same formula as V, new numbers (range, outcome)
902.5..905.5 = 395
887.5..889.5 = 334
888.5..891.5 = 338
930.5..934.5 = 378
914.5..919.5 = 367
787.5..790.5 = 441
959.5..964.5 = 440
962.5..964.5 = 437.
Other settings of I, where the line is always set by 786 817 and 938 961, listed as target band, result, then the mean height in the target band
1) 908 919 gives 1.2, 372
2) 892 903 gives 1.1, 376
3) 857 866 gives 1.7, 338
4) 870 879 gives 1.5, 346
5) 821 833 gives 0.5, 397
